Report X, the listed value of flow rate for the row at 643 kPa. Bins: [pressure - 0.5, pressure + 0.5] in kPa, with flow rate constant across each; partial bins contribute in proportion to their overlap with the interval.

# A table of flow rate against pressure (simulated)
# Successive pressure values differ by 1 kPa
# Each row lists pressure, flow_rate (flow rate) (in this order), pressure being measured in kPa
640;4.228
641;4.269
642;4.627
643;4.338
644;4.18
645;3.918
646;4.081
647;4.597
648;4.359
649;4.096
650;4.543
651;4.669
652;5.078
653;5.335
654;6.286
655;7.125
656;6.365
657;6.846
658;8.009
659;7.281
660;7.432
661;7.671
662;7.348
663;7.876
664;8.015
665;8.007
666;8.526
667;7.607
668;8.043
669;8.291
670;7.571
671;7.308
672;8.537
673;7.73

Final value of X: 4.338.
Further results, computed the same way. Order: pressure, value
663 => 7.876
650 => 4.543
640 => 4.228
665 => 8.007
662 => 7.348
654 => 6.286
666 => 8.526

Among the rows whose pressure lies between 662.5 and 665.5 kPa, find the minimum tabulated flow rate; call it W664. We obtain 7.876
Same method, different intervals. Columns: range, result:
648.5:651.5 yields 4.096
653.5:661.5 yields 6.286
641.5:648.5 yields 3.918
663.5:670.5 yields 7.571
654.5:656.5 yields 6.365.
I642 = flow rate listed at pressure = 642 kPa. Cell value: 4.627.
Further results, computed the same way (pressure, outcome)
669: 8.291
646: 4.081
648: 4.359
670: 7.571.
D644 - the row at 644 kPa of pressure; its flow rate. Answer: 4.18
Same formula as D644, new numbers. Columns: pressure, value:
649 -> 4.096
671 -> 7.308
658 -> 8.009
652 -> 5.078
